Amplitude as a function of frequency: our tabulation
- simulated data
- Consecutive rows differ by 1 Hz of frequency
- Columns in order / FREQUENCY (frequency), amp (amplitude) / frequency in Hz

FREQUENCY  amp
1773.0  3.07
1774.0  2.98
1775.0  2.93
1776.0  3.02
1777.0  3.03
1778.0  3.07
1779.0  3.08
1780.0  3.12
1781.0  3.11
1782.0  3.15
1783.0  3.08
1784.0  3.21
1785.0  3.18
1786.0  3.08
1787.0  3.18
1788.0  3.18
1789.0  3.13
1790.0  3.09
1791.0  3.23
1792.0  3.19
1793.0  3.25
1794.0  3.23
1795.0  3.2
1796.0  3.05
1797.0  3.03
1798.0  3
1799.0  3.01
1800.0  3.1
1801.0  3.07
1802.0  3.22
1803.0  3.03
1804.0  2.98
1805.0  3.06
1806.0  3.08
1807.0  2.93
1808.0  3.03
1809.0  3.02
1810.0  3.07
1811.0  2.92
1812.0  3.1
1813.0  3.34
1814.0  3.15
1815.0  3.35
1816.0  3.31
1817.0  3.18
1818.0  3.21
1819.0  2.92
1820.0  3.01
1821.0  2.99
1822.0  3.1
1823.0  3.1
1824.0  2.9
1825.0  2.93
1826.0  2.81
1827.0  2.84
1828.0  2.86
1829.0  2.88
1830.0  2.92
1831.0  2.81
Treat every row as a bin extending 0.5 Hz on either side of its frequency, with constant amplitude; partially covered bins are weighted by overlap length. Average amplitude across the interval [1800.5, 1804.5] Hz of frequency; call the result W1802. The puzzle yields 3.08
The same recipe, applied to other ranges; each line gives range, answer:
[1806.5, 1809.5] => 2.99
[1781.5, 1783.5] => 3.12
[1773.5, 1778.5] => 3.01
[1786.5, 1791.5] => 3.16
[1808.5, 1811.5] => 3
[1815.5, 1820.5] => 3.13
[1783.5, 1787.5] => 3.16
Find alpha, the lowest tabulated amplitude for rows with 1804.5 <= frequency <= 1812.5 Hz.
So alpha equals 2.92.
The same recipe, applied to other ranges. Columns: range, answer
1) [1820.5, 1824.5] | 2.9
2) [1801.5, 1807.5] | 2.93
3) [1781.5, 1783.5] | 3.08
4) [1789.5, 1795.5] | 3.09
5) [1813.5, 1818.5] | 3.15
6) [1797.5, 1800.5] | 3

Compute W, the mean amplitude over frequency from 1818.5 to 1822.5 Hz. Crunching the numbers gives 3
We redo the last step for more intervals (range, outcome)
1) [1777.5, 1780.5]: 3.09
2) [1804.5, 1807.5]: 3.02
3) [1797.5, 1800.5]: 3.04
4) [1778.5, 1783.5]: 3.11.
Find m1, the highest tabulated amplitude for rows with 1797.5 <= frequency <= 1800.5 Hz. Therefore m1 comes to 3.1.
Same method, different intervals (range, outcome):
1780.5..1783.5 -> 3.15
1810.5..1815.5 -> 3.35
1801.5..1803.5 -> 3.22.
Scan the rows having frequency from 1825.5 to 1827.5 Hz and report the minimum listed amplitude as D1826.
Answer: 2.81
